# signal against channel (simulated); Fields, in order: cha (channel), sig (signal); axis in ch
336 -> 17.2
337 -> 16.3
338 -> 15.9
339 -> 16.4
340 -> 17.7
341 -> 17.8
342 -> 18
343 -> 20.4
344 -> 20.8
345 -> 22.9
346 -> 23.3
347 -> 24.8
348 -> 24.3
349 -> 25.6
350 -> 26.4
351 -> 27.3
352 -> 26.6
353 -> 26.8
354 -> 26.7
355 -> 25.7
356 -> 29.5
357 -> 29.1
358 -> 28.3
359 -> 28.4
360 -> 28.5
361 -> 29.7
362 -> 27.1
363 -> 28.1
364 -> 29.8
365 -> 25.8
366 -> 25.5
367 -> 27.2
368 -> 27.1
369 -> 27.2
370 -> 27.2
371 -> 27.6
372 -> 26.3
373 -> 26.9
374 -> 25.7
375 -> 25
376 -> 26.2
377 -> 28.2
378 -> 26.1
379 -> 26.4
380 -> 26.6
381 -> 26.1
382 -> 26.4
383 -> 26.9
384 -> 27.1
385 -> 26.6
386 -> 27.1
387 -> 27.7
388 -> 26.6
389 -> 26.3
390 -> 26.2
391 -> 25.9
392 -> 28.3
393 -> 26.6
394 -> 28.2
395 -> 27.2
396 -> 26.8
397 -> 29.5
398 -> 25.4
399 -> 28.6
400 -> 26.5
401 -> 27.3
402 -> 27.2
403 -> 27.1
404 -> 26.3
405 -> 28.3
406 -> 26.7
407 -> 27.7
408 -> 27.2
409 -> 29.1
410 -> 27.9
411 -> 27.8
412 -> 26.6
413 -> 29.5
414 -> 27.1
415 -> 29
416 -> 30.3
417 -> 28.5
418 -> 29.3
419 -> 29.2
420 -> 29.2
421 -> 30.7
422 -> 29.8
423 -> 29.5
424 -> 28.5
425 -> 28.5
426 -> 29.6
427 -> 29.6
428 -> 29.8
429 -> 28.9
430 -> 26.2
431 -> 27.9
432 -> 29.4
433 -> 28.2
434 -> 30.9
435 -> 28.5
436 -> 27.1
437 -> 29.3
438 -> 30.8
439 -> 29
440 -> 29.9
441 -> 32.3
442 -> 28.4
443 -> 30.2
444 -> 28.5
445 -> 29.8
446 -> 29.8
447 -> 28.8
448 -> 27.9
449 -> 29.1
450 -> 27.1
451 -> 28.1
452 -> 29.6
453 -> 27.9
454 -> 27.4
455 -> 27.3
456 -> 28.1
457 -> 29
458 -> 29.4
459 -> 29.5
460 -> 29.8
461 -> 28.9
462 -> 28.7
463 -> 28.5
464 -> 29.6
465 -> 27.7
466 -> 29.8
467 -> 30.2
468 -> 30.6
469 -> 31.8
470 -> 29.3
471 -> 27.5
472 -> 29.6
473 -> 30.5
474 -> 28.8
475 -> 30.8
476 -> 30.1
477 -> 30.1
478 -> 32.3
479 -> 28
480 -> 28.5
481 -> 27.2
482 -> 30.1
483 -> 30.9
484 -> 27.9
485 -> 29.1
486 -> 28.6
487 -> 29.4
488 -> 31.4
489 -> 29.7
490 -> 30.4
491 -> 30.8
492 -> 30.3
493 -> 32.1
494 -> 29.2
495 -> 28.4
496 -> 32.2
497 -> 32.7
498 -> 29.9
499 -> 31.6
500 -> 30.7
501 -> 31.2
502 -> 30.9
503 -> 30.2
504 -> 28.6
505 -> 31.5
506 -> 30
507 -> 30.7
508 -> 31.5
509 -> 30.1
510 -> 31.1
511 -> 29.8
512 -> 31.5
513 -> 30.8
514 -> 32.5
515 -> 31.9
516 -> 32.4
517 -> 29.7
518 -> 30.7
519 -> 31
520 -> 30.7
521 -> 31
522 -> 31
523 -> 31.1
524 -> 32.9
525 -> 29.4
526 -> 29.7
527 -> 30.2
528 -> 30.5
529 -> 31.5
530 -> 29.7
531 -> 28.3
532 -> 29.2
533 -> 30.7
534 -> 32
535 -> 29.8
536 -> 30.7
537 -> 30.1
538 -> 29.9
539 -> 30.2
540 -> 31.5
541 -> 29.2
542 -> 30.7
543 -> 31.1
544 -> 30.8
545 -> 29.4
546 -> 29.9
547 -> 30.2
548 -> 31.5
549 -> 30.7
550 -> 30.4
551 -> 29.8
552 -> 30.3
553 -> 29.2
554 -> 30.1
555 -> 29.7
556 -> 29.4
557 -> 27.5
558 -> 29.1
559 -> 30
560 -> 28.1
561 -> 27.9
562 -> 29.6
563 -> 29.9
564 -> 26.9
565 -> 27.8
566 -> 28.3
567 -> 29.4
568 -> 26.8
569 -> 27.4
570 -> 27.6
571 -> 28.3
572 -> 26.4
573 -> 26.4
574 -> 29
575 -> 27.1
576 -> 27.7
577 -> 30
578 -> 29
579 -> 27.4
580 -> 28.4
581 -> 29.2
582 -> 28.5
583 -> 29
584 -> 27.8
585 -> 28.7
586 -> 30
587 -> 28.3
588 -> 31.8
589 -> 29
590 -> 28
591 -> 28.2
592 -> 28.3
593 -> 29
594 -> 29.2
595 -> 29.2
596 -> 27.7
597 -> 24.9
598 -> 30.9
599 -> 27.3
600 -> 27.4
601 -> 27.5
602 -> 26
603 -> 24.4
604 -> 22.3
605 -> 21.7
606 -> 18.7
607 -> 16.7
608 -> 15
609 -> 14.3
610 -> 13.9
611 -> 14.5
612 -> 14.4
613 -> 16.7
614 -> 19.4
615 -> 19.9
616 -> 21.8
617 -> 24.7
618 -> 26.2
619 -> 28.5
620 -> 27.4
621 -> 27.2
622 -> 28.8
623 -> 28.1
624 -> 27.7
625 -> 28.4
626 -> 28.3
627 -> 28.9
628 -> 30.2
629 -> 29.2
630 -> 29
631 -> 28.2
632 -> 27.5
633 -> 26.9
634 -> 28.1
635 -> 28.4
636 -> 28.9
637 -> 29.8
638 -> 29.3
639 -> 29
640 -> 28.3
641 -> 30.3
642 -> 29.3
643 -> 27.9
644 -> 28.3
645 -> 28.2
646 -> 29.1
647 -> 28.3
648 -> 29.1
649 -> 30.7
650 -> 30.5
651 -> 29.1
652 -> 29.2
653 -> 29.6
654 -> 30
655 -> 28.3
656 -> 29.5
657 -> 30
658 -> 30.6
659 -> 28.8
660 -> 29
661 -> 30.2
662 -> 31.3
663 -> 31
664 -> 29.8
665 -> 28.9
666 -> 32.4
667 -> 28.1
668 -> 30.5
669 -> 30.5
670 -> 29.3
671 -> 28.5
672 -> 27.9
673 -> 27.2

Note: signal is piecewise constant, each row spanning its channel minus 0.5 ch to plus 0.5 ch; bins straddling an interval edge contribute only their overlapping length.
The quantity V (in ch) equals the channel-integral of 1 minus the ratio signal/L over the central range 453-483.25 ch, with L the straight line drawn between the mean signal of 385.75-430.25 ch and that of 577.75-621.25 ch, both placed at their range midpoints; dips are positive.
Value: -2.5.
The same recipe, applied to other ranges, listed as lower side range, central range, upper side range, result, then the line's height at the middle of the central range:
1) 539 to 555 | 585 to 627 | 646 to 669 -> 7.3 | 30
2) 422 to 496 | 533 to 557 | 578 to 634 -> -2.7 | 27.2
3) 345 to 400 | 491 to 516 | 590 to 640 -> -4.6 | 26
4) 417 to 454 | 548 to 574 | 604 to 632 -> -3.8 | 25.1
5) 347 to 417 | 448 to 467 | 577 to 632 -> -1.4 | 26.7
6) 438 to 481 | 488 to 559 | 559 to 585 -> -4.5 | 28.6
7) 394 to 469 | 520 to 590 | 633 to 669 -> -0.8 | 29.1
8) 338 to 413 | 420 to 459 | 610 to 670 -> -3.5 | 26.6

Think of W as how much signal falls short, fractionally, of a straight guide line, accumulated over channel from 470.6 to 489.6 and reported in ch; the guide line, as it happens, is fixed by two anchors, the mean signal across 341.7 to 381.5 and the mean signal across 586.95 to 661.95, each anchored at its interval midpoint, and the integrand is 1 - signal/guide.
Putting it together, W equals -2.2 ch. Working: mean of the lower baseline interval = 26.3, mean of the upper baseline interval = 26.7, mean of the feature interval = 29.5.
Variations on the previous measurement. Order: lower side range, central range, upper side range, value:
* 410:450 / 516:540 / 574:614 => -3.31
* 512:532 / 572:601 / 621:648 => 1.09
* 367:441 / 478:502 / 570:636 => -2.68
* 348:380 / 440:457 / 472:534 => 0.17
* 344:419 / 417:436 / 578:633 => -1.57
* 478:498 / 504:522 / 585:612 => -1.39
